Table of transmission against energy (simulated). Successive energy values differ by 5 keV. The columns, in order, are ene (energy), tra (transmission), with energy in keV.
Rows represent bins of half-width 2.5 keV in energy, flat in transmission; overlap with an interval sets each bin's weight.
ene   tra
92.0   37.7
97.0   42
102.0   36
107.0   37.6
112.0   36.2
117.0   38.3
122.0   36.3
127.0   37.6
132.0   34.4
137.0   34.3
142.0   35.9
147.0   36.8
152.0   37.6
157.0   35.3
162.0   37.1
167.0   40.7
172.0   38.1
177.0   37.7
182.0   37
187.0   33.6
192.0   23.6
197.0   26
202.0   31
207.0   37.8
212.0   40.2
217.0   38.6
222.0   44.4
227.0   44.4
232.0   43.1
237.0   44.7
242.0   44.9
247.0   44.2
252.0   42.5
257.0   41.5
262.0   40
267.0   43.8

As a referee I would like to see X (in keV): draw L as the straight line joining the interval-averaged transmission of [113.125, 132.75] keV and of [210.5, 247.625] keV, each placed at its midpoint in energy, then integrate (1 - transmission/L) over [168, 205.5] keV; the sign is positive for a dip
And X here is 7.0 keV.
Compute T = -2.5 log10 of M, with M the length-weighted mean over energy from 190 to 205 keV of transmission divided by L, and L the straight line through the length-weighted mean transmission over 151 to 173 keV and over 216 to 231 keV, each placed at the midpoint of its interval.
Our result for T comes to 0.43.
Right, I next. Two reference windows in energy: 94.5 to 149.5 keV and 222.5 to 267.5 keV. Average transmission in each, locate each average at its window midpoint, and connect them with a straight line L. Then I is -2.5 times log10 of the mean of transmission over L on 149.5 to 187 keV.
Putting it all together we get 0.05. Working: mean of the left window 36.9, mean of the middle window 37.4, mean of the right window 43.3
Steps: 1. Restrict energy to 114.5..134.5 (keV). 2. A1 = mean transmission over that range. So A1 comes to 36.6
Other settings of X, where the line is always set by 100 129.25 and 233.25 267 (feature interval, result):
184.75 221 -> 6.7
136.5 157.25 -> 1.2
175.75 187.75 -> 1.1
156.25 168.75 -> 0.4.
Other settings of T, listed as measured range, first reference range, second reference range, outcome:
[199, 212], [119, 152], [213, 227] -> 0.164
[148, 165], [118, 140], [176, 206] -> -0.089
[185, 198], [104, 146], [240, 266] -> 0.388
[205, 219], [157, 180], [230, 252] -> 0.074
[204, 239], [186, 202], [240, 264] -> -0.198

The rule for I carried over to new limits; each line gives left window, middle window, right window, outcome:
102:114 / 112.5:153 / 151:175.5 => 0.03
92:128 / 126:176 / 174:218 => -0.03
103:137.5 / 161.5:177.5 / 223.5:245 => 0.03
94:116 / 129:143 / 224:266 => 0.13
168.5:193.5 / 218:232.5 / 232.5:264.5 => -0.09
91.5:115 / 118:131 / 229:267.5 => 0.05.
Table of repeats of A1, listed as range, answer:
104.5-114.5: 36.9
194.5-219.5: 34.7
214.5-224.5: 41.5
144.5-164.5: 36.7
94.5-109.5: 38.5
